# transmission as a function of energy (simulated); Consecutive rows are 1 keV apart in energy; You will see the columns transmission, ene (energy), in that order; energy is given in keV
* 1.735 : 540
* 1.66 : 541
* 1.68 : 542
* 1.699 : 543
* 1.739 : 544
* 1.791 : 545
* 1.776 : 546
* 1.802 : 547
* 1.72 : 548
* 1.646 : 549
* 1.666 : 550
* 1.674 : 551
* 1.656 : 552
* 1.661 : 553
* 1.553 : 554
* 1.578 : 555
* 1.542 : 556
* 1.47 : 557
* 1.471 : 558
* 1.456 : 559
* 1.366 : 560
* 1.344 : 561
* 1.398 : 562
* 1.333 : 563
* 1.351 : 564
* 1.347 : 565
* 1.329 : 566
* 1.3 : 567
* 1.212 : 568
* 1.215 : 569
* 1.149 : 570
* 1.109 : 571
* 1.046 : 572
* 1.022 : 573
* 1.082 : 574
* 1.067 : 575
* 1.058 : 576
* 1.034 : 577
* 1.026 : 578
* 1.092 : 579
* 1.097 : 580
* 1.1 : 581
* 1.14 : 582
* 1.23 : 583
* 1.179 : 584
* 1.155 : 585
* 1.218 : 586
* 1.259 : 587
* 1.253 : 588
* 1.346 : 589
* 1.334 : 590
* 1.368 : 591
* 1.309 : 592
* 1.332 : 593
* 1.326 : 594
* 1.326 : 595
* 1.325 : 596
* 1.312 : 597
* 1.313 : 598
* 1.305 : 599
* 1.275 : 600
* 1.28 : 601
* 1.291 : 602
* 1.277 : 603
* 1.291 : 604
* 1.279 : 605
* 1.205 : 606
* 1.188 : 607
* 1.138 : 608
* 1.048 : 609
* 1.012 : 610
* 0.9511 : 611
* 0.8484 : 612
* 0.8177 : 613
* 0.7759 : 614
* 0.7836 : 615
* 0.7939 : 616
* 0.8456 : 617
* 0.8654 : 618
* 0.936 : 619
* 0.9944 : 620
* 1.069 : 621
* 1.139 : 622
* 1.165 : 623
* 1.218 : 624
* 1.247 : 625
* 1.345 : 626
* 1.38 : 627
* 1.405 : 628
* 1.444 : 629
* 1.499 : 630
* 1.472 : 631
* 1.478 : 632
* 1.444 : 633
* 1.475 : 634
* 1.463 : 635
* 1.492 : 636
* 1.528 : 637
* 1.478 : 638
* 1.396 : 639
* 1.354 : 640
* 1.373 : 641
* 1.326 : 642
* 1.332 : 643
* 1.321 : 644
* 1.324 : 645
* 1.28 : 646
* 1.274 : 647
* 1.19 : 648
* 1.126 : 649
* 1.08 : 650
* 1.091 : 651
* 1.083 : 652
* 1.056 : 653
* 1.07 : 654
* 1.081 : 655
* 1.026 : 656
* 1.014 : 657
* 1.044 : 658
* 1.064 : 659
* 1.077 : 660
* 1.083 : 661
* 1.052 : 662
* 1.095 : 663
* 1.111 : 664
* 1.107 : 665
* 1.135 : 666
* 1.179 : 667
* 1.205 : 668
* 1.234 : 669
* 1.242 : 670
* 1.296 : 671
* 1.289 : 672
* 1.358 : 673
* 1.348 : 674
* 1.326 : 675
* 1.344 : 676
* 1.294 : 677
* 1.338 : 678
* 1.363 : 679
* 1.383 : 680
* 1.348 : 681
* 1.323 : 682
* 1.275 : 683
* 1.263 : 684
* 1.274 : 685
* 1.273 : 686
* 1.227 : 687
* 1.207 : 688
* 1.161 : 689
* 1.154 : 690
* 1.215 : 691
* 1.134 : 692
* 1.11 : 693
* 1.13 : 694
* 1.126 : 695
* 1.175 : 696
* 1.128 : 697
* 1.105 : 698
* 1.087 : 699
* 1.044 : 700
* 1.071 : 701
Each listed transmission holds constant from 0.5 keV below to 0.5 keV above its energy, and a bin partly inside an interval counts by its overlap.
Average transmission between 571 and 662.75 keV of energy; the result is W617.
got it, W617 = 1.19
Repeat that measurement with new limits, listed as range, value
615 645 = 1.28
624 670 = 1.25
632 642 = 1.44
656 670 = 1.11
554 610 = 1.25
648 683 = 1.19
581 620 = 1.15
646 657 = 1.11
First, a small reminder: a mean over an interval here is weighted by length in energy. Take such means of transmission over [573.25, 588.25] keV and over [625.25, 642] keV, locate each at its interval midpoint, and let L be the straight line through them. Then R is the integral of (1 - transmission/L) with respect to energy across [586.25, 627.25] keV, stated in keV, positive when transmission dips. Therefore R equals 3.5 keV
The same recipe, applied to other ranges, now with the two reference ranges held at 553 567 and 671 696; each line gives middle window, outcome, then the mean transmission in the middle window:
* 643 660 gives 2.2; 1.14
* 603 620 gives 4.6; 0.995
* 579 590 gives 1.6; 1.2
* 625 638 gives -1.1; 1.45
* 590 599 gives 0.4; 1.33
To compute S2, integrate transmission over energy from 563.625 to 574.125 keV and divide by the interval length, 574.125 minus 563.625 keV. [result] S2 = 1.2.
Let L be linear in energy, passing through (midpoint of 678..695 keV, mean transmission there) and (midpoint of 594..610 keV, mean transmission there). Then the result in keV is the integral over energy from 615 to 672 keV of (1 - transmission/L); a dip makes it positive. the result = 1.7 keV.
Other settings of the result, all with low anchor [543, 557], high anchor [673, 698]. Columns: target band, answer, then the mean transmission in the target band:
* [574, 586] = 3.54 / 1.11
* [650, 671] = 3.44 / 1.11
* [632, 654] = 1.18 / 1.31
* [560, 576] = 3.92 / 1.22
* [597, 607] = 1.53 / 1.28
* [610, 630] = 5.30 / 1.06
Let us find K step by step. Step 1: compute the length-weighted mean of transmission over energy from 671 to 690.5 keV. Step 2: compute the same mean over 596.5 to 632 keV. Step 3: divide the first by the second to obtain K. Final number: 1.1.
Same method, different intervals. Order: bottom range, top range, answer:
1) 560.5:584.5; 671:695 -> 1.07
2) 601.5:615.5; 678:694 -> 1.17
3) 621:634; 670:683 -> 0.99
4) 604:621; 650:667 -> 1.10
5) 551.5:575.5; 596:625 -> 0.82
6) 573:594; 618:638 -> 1.11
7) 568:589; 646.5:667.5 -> 0.97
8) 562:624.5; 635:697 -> 1.06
